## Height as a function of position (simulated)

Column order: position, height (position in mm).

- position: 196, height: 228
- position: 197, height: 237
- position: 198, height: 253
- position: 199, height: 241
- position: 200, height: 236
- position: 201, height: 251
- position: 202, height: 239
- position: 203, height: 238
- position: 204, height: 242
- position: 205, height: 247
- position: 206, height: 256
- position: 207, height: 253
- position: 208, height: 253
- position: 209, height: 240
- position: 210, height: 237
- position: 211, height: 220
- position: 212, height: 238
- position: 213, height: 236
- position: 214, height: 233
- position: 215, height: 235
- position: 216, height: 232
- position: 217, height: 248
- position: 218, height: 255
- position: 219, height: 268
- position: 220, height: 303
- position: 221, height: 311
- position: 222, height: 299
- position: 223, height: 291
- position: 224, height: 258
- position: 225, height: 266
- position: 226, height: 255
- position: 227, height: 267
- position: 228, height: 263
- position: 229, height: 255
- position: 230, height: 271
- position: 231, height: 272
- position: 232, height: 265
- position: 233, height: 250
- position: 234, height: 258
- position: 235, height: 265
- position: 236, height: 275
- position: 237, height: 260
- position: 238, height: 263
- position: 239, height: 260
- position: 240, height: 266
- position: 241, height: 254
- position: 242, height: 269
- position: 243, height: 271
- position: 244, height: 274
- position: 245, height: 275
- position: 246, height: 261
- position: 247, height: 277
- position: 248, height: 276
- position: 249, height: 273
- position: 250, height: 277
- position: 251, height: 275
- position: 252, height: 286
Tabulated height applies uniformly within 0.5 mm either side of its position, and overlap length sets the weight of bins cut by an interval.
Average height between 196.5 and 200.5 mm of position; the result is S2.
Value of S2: 242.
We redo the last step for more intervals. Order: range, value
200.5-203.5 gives 243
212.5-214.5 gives 234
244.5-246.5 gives 268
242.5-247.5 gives 272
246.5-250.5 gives 276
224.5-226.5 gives 260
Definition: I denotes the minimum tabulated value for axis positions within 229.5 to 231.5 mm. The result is 271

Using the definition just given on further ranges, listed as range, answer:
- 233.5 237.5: 258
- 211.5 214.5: 233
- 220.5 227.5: 255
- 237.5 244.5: 254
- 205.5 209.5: 240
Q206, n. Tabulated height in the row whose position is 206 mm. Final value 256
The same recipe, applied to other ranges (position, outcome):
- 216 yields 232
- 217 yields 248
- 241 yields 254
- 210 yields 237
